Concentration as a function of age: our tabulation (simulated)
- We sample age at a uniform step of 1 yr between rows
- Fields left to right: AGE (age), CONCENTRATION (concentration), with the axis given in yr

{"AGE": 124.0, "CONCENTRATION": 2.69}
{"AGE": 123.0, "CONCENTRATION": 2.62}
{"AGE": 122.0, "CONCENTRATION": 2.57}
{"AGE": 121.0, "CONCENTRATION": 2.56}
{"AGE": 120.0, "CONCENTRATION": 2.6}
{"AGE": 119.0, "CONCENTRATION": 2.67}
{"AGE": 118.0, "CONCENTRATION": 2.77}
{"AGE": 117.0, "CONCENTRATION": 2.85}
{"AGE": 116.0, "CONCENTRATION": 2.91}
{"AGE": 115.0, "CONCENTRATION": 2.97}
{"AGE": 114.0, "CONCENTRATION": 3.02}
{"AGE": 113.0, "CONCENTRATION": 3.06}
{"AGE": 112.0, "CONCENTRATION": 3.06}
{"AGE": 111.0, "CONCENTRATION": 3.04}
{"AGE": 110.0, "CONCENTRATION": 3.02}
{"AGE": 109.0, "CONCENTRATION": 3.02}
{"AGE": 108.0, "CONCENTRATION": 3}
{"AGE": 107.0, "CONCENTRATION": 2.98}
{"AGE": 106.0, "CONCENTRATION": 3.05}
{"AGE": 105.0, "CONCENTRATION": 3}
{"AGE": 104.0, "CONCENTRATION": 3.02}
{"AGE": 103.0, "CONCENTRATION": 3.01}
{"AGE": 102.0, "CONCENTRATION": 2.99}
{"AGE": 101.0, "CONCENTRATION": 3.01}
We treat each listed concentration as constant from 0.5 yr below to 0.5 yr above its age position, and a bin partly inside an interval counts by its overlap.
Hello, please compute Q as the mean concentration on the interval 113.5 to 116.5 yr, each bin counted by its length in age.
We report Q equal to 2.97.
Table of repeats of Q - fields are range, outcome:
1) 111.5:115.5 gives 3.03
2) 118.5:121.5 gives 2.61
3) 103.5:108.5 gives 3.01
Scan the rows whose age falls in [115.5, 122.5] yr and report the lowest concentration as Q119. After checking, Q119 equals 2.56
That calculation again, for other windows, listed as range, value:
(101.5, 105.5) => 2.99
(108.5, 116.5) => 2.91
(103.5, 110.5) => 2.98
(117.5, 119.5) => 2.67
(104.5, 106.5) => 3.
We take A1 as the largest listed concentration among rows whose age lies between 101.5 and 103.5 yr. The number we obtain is 3.01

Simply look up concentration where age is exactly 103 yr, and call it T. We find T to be 3.01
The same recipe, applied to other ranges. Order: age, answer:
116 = 2.91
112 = 3.06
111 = 3.04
